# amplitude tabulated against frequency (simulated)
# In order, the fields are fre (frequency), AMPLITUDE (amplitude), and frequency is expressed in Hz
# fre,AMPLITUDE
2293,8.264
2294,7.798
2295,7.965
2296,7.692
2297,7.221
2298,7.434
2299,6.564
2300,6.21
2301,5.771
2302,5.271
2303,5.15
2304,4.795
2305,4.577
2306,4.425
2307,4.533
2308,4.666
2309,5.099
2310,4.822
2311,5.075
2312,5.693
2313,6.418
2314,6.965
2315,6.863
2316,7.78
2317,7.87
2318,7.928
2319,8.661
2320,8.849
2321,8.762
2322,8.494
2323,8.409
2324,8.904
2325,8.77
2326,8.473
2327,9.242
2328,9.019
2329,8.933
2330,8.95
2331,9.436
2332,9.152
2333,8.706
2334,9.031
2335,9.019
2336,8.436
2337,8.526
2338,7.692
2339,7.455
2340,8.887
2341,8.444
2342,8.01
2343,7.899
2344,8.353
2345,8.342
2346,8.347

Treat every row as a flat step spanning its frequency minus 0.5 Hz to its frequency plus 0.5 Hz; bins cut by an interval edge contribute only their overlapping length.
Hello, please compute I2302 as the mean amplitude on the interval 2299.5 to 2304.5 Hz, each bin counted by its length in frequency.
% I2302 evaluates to 5.44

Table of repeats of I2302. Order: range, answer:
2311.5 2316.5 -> 6.74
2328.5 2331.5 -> 9.11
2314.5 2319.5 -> 7.82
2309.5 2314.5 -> 5.79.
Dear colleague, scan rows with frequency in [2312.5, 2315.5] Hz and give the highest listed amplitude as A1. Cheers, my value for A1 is 6.965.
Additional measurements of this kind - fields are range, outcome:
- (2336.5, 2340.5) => 8.887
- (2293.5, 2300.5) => 7.965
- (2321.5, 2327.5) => 9.242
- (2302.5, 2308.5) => 5.15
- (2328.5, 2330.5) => 8.95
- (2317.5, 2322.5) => 8.849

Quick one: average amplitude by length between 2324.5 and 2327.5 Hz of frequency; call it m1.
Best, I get 8.83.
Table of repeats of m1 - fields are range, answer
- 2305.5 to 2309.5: 4.68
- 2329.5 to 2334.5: 9.06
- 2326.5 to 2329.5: 9.06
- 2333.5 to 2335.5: 9.03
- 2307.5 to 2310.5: 4.86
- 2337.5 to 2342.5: 8.1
